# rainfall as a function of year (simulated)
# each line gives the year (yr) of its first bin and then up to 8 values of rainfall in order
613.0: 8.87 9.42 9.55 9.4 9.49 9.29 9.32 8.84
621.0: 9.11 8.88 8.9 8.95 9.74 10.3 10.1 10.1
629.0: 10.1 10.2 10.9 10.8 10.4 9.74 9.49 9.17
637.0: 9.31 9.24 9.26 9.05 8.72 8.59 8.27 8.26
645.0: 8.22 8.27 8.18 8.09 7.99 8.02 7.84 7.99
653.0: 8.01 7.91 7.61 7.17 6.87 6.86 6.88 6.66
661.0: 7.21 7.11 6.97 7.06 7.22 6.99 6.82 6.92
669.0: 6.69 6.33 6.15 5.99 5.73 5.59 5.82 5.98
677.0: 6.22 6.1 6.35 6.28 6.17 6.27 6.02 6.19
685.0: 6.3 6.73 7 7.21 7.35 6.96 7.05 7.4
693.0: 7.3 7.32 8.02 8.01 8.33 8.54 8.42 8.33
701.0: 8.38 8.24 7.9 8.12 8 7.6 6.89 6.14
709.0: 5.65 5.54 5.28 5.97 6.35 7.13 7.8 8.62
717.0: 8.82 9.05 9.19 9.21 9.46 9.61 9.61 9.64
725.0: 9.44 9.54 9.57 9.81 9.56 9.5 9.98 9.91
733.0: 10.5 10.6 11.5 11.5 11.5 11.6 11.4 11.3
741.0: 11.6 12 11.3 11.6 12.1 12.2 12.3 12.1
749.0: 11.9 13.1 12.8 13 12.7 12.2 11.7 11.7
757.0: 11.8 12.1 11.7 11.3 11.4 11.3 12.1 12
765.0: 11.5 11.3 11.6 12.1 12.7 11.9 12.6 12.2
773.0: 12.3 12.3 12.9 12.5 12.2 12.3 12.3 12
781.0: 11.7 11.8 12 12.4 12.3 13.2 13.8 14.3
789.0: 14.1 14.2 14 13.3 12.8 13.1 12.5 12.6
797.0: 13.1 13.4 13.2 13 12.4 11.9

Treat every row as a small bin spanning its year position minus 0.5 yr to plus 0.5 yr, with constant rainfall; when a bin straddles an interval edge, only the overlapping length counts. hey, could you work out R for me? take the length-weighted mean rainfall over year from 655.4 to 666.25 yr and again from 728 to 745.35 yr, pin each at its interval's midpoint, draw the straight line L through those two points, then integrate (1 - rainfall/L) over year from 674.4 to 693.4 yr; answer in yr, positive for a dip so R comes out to 3.9 yr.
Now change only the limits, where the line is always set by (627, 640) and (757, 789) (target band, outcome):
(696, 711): 4.8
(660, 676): 6.0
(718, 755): 2.1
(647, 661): 3.7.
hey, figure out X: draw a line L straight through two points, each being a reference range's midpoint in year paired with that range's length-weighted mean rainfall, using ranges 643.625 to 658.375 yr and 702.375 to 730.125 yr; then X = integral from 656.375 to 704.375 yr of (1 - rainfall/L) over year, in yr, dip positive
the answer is 6.1 yr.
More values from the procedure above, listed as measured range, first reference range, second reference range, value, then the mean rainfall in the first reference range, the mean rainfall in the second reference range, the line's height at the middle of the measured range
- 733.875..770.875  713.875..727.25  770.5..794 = -3.1 yr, 9.09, 12.8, 11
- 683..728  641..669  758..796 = 8.4 yr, 7.56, 12.4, 9.58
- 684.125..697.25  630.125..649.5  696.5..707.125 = 1.6 yr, 9.07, 8.11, 8.28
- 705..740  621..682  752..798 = 5.4 yr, 7.94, 12.4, 10.5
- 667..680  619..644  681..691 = 2.0 yr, 9.48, 6.66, 7.31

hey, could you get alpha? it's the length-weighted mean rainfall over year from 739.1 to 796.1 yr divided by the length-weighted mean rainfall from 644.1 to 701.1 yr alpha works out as 1.73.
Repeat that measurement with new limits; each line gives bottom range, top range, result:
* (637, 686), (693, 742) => 1.23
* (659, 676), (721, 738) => 1.54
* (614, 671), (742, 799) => 1.46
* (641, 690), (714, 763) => 1.54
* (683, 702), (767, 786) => 1.64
